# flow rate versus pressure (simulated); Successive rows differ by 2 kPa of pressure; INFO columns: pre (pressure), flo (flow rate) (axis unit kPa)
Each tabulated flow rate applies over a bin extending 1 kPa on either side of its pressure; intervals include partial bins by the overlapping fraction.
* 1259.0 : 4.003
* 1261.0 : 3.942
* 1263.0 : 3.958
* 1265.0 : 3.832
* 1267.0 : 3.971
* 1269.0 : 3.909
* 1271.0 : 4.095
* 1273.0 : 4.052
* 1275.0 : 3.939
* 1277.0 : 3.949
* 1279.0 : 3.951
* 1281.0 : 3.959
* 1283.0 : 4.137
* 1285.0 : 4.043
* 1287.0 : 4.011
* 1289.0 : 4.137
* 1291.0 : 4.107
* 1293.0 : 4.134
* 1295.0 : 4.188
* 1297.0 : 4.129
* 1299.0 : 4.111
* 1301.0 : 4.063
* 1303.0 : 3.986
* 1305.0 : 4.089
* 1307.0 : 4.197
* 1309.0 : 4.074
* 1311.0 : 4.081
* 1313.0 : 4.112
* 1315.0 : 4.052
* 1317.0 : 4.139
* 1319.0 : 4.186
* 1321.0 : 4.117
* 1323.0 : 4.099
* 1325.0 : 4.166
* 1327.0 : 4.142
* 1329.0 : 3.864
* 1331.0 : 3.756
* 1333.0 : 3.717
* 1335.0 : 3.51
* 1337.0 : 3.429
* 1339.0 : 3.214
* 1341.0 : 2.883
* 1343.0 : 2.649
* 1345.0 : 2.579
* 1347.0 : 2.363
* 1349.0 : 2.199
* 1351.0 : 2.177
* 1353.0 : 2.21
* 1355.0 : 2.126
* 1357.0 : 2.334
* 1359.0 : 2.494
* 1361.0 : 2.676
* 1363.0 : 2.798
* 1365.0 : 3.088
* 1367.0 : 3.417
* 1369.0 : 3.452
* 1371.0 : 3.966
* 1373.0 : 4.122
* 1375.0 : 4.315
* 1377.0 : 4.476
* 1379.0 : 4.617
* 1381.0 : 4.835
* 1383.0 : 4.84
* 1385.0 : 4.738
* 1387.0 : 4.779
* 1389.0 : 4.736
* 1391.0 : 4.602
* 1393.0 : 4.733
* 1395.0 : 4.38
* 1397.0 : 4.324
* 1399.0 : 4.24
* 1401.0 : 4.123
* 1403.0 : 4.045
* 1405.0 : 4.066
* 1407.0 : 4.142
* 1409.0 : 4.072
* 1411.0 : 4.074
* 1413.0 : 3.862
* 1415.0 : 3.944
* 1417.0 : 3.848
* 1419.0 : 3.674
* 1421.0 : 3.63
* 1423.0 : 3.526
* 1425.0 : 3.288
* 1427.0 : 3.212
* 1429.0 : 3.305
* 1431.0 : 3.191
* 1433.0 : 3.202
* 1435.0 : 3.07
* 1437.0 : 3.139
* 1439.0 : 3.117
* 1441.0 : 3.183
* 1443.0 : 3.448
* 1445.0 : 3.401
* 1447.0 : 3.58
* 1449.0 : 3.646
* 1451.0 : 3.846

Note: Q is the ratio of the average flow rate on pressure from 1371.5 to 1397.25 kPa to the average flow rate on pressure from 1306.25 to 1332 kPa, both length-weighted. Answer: 1.1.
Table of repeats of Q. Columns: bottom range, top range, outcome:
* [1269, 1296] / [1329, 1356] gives 0.71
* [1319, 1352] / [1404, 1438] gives 1.08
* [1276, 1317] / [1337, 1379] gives 0.74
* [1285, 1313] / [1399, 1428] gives 0.94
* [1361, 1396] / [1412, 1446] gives 0.82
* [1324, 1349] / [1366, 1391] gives 1.32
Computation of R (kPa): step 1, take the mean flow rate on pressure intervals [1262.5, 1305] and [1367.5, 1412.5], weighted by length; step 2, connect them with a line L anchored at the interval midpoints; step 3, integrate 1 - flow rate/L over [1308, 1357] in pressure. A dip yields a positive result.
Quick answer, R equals 9.1 kPa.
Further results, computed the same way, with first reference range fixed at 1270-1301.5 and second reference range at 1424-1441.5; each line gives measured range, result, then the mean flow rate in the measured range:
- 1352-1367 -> 4.27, 2.59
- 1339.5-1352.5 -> 4.26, 2.49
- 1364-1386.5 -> -4.20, 4.18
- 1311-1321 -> -0.60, 4.12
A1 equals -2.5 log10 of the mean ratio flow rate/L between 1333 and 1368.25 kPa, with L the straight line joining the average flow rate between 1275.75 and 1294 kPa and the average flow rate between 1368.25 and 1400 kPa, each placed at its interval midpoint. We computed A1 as 0.49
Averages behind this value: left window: 4.05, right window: 4.46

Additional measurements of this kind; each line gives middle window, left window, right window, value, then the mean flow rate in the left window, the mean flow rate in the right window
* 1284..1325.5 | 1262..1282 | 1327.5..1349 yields -0.15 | 3.96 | 3.17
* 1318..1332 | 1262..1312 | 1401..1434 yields -0.03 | 4.04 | 3.71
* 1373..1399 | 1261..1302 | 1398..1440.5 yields -0.22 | 4.03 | 3.65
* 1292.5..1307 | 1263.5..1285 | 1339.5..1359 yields -0.19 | 3.98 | 2.42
